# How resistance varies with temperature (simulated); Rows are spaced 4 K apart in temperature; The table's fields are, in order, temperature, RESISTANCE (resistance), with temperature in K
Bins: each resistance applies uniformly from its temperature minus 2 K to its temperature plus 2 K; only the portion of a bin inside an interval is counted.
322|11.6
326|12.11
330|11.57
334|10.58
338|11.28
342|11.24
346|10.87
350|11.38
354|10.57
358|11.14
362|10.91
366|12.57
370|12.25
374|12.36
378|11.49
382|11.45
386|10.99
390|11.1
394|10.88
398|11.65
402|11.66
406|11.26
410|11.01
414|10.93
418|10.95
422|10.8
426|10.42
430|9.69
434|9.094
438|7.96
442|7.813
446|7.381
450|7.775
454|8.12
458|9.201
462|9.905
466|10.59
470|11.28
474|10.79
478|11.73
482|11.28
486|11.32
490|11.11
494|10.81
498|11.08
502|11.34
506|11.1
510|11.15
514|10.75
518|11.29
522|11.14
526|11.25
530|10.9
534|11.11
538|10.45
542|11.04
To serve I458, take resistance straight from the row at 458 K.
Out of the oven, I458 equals 9.201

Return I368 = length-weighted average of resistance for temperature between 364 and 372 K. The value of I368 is 12.4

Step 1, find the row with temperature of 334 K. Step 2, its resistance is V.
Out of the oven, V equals 10.58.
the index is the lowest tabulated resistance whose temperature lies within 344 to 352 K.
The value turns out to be 10.87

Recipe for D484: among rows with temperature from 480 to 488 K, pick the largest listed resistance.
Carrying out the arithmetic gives 11.32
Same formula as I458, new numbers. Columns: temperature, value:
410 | 11.01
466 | 10.59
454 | 8.12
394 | 10.88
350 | 11.38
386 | 10.99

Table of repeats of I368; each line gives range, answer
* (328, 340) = 11.1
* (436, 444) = 7.89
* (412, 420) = 10.9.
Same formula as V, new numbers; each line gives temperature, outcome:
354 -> 10.57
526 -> 11.25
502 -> 11.34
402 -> 11.66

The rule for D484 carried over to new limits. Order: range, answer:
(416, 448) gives 10.95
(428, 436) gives 9.69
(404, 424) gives 11.26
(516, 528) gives 11.29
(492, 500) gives 11.08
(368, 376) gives 12.36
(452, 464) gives 9.905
